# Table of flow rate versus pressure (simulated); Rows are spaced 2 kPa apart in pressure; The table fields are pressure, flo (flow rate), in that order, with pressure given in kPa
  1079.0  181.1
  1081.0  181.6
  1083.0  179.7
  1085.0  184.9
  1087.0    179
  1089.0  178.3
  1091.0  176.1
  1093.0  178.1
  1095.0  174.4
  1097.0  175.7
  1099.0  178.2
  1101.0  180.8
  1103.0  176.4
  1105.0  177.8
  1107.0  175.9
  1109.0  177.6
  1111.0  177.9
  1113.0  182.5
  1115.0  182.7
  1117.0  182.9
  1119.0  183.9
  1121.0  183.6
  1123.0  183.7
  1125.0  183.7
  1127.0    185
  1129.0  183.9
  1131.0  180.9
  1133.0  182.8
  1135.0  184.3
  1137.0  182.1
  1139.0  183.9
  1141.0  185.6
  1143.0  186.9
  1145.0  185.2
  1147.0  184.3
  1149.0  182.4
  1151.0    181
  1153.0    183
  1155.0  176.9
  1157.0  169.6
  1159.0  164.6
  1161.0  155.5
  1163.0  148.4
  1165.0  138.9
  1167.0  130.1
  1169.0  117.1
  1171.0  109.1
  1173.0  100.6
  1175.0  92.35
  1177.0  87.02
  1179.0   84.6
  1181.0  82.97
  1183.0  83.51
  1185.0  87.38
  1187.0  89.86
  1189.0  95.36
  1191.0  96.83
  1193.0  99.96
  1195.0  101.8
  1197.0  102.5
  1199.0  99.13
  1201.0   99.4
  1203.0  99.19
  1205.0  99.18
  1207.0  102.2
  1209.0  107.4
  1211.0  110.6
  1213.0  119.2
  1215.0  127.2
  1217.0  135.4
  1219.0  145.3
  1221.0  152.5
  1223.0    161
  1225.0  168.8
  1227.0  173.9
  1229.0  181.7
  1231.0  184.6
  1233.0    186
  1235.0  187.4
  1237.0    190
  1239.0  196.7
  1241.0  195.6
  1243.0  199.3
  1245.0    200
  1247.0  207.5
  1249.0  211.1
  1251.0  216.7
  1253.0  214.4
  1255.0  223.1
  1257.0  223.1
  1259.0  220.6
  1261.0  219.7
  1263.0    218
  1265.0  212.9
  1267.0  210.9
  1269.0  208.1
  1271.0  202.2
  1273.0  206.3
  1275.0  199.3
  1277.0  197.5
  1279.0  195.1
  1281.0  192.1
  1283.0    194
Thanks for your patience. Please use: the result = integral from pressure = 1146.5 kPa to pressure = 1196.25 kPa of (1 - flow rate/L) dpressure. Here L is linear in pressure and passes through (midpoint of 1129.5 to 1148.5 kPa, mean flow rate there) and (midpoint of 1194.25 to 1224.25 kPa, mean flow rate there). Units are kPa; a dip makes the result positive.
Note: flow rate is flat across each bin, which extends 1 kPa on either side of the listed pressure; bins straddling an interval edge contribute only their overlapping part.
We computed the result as 9.9 kPa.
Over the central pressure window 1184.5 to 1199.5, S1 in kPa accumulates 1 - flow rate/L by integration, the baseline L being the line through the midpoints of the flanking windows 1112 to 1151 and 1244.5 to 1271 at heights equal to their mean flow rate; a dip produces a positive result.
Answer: 7.68 kPa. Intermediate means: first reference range 184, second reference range 214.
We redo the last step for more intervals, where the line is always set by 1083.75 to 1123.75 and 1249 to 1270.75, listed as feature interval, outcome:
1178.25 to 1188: 5.5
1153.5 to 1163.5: 1.4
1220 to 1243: 3.2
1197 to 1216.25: 9.1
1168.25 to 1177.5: 4.4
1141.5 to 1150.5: 0.2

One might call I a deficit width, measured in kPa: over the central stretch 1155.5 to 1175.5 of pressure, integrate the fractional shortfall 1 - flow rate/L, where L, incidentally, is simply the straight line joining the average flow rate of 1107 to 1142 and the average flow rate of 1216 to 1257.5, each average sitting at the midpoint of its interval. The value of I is 5.4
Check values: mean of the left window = 183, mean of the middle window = 135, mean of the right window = 188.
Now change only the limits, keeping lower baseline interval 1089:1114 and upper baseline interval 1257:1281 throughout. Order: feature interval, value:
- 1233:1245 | 0.5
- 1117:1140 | -0.1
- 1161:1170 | 2.5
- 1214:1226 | 3.1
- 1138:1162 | 1.1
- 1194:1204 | 4.9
